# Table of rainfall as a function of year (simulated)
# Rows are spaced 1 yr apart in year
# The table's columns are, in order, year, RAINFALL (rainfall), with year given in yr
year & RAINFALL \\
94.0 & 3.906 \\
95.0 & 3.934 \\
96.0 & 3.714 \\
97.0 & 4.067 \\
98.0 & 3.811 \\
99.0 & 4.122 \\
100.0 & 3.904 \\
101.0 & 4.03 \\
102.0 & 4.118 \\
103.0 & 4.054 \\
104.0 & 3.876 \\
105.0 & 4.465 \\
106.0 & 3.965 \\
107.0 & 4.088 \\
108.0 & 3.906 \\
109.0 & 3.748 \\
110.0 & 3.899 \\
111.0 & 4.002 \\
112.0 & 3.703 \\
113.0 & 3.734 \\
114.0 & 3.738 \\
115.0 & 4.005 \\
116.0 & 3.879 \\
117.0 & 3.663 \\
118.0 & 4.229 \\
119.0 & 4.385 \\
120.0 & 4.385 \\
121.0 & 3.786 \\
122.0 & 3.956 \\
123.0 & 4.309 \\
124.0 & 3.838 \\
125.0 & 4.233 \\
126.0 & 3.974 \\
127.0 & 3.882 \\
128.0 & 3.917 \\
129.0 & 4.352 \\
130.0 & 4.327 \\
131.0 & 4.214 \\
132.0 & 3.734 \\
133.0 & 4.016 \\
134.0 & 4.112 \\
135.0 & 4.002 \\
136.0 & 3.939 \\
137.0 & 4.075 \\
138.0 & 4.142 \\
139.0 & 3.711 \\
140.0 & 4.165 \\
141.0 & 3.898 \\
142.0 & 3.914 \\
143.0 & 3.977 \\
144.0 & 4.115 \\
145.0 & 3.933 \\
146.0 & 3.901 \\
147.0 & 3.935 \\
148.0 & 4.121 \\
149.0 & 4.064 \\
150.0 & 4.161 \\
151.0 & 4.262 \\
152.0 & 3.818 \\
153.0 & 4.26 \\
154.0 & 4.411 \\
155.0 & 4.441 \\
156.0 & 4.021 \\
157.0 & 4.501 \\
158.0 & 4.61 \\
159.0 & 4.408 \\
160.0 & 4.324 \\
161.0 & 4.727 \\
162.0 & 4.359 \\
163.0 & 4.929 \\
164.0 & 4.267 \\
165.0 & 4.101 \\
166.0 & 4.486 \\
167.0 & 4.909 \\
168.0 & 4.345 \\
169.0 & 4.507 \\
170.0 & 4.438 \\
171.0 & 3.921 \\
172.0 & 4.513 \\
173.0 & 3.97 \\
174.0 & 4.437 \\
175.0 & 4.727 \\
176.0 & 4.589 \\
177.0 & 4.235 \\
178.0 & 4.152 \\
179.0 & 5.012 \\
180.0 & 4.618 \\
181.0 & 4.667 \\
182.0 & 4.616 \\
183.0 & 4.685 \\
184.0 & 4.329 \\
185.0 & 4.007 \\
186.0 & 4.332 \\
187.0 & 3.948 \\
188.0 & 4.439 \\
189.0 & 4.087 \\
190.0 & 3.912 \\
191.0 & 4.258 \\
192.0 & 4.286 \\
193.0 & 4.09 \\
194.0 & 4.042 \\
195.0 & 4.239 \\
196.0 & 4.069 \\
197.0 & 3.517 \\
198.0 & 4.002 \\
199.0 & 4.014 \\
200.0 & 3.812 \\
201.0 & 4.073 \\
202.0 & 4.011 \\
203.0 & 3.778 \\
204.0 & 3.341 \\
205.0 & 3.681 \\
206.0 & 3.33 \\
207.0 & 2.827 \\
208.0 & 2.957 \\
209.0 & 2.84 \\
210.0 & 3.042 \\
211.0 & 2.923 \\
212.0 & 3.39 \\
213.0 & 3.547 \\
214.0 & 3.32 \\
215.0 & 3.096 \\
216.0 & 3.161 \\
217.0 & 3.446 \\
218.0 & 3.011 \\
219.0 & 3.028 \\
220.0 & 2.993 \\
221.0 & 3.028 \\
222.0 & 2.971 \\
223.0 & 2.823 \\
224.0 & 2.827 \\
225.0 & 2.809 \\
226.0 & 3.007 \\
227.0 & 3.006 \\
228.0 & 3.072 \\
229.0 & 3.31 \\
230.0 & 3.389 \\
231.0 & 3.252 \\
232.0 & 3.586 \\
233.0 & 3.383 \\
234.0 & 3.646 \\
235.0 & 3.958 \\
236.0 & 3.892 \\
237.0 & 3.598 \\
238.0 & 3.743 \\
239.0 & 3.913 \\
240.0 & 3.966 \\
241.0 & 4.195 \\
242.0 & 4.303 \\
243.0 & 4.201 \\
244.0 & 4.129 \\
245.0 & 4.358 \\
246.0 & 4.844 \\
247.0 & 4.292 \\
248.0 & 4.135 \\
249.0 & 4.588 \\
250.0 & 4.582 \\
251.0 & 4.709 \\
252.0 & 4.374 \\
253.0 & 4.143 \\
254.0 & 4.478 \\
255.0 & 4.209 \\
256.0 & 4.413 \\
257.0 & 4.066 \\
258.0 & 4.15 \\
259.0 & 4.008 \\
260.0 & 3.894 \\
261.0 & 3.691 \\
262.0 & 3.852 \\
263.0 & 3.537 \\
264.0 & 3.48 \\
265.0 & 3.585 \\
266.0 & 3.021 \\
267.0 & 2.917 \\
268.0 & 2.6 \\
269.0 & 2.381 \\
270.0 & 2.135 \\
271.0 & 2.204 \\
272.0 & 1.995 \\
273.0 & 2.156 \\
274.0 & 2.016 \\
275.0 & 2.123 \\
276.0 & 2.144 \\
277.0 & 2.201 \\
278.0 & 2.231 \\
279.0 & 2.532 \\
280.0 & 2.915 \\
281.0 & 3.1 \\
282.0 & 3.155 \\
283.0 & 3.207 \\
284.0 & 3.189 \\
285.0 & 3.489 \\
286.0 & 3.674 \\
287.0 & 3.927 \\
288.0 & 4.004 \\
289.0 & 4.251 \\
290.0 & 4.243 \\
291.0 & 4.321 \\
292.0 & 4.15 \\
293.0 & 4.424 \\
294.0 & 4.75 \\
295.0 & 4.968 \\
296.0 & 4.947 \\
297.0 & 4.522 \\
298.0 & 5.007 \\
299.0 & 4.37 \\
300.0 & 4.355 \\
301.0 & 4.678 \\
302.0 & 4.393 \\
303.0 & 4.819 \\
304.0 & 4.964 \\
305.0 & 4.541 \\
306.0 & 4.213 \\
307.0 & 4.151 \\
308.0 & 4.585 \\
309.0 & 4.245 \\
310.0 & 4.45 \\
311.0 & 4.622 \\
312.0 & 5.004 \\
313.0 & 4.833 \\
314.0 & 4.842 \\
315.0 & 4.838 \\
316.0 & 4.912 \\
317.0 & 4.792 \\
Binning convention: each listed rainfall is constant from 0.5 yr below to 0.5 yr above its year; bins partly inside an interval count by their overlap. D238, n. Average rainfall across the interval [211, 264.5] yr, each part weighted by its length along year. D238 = 3.71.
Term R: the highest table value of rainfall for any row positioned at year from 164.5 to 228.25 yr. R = 5.012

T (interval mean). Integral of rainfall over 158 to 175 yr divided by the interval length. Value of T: 4.43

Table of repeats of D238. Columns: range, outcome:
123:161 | 4.11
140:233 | 3.9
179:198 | 4.24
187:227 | 3.49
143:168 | 4.29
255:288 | 3.09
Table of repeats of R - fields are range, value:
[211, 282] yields 4.844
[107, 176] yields 4.929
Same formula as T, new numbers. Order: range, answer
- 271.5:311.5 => 3.8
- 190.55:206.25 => 3.92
